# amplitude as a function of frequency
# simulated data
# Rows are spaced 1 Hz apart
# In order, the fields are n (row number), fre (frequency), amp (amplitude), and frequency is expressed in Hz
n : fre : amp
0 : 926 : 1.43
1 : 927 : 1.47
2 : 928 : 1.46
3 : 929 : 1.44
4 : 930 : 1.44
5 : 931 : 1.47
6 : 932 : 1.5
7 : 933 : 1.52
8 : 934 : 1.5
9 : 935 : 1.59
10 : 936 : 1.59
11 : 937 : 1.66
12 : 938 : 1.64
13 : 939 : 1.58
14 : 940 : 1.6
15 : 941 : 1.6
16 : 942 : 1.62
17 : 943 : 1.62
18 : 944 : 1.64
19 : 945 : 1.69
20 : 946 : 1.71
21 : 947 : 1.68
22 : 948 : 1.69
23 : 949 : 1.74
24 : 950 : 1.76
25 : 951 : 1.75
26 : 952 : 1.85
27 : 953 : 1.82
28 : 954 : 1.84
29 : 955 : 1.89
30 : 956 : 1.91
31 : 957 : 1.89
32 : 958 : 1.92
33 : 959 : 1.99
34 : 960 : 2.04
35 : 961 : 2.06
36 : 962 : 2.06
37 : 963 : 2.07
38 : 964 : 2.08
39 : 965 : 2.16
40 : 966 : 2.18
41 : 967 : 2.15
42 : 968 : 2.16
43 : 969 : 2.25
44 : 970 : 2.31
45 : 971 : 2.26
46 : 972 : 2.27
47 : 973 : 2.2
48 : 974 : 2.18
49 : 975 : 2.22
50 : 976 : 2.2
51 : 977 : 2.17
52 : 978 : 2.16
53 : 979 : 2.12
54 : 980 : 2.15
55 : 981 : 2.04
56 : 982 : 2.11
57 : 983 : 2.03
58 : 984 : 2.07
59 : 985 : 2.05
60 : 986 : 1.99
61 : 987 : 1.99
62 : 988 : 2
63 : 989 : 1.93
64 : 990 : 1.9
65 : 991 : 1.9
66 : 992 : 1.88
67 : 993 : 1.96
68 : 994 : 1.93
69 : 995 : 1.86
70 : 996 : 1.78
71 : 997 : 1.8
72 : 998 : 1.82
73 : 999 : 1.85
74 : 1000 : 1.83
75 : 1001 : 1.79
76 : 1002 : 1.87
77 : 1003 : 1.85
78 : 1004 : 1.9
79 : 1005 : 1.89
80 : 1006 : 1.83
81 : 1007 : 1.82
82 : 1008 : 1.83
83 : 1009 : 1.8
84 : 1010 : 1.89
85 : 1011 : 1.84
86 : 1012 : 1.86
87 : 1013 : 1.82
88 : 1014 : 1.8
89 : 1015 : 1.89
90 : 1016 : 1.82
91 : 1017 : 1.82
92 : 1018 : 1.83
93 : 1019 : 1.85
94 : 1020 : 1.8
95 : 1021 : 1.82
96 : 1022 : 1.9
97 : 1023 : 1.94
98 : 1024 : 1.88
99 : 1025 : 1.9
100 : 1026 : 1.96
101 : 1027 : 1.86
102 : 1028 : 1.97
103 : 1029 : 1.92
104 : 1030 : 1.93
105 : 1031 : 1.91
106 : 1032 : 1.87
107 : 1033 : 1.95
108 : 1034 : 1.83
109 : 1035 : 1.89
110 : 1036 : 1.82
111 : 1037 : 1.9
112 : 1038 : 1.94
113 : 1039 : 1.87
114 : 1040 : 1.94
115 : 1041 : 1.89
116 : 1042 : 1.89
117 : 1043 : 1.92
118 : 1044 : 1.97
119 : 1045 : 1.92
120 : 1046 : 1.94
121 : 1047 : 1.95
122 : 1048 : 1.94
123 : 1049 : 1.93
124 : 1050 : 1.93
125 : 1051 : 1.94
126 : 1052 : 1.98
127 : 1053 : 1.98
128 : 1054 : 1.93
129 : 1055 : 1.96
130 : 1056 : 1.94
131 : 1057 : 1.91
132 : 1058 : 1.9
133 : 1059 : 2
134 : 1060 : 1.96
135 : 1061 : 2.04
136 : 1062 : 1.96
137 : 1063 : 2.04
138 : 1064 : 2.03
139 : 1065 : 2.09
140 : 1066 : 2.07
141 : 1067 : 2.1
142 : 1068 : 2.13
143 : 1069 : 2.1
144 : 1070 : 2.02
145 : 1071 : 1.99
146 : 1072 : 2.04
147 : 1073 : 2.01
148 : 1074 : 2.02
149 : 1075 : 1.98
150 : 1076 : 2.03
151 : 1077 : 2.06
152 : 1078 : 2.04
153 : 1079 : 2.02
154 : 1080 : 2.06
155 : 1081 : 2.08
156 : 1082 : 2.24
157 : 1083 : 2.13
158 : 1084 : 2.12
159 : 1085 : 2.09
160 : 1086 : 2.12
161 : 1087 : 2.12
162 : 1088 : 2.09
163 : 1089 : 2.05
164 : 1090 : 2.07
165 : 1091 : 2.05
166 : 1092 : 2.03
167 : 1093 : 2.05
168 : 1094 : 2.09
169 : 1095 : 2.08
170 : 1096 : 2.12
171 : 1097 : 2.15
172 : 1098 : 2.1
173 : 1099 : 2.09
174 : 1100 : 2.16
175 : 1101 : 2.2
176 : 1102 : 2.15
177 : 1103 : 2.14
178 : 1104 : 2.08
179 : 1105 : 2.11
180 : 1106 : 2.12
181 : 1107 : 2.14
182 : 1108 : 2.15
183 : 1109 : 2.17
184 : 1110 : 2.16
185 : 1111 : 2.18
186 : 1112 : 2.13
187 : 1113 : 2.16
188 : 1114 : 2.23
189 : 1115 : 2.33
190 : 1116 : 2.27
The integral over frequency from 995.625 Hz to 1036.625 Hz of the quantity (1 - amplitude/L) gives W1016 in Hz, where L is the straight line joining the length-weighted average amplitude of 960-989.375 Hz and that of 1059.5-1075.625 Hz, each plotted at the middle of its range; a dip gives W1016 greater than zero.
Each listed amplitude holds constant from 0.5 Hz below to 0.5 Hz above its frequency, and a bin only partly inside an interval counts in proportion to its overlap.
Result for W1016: 4.4 Hz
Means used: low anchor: 2.12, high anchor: 2.04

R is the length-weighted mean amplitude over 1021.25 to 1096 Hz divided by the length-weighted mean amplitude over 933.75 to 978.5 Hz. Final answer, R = 1.0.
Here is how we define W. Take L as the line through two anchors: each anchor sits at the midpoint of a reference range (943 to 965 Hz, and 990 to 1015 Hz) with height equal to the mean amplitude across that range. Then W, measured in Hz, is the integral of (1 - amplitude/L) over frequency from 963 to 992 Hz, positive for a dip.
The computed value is -4.0 Hz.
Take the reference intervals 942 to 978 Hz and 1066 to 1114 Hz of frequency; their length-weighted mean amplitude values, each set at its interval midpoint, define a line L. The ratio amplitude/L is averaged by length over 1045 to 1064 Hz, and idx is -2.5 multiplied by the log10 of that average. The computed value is 0.06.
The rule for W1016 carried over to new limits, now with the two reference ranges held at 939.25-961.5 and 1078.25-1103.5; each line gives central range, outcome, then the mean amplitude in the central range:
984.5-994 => -0.4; 1.95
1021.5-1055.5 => 1.1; 1.92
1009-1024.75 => 0.7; 1.85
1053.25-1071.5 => 0.3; 2.01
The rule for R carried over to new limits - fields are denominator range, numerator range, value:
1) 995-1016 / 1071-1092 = 1.13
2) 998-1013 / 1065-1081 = 1.11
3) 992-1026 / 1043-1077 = 1.08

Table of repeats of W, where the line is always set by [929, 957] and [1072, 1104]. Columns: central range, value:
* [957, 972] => -3.4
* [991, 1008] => -0.2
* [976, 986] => -1.8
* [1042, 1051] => 0.1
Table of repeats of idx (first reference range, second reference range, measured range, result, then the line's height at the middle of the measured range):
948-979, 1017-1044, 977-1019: 0.031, 1.97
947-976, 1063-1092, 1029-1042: 0.086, 2.05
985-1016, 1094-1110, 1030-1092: 0.017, 2.03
